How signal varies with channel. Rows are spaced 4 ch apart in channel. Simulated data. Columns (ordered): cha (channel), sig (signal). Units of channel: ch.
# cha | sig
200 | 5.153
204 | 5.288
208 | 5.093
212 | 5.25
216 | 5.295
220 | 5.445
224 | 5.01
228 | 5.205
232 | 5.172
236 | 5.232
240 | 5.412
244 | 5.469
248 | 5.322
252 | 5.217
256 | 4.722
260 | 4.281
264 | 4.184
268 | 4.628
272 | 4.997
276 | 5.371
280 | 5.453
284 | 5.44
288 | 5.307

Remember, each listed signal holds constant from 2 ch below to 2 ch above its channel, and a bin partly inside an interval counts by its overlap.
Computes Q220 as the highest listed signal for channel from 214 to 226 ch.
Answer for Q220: 5.445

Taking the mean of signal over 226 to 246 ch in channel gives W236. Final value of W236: 5.3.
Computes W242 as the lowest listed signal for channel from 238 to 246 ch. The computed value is 5.412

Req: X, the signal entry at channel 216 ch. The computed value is 5.295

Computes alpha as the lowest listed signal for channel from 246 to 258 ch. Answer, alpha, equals 4.722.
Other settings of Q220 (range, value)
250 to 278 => 5.371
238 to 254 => 5.469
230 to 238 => 5.232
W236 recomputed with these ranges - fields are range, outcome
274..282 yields 5.41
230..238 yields 5.2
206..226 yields 5.22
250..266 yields 4.6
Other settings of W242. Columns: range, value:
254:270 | 4.184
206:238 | 5.01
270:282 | 4.997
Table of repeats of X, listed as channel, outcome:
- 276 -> 5.371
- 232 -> 5.172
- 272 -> 4.997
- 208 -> 5.093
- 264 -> 4.184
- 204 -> 5.288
